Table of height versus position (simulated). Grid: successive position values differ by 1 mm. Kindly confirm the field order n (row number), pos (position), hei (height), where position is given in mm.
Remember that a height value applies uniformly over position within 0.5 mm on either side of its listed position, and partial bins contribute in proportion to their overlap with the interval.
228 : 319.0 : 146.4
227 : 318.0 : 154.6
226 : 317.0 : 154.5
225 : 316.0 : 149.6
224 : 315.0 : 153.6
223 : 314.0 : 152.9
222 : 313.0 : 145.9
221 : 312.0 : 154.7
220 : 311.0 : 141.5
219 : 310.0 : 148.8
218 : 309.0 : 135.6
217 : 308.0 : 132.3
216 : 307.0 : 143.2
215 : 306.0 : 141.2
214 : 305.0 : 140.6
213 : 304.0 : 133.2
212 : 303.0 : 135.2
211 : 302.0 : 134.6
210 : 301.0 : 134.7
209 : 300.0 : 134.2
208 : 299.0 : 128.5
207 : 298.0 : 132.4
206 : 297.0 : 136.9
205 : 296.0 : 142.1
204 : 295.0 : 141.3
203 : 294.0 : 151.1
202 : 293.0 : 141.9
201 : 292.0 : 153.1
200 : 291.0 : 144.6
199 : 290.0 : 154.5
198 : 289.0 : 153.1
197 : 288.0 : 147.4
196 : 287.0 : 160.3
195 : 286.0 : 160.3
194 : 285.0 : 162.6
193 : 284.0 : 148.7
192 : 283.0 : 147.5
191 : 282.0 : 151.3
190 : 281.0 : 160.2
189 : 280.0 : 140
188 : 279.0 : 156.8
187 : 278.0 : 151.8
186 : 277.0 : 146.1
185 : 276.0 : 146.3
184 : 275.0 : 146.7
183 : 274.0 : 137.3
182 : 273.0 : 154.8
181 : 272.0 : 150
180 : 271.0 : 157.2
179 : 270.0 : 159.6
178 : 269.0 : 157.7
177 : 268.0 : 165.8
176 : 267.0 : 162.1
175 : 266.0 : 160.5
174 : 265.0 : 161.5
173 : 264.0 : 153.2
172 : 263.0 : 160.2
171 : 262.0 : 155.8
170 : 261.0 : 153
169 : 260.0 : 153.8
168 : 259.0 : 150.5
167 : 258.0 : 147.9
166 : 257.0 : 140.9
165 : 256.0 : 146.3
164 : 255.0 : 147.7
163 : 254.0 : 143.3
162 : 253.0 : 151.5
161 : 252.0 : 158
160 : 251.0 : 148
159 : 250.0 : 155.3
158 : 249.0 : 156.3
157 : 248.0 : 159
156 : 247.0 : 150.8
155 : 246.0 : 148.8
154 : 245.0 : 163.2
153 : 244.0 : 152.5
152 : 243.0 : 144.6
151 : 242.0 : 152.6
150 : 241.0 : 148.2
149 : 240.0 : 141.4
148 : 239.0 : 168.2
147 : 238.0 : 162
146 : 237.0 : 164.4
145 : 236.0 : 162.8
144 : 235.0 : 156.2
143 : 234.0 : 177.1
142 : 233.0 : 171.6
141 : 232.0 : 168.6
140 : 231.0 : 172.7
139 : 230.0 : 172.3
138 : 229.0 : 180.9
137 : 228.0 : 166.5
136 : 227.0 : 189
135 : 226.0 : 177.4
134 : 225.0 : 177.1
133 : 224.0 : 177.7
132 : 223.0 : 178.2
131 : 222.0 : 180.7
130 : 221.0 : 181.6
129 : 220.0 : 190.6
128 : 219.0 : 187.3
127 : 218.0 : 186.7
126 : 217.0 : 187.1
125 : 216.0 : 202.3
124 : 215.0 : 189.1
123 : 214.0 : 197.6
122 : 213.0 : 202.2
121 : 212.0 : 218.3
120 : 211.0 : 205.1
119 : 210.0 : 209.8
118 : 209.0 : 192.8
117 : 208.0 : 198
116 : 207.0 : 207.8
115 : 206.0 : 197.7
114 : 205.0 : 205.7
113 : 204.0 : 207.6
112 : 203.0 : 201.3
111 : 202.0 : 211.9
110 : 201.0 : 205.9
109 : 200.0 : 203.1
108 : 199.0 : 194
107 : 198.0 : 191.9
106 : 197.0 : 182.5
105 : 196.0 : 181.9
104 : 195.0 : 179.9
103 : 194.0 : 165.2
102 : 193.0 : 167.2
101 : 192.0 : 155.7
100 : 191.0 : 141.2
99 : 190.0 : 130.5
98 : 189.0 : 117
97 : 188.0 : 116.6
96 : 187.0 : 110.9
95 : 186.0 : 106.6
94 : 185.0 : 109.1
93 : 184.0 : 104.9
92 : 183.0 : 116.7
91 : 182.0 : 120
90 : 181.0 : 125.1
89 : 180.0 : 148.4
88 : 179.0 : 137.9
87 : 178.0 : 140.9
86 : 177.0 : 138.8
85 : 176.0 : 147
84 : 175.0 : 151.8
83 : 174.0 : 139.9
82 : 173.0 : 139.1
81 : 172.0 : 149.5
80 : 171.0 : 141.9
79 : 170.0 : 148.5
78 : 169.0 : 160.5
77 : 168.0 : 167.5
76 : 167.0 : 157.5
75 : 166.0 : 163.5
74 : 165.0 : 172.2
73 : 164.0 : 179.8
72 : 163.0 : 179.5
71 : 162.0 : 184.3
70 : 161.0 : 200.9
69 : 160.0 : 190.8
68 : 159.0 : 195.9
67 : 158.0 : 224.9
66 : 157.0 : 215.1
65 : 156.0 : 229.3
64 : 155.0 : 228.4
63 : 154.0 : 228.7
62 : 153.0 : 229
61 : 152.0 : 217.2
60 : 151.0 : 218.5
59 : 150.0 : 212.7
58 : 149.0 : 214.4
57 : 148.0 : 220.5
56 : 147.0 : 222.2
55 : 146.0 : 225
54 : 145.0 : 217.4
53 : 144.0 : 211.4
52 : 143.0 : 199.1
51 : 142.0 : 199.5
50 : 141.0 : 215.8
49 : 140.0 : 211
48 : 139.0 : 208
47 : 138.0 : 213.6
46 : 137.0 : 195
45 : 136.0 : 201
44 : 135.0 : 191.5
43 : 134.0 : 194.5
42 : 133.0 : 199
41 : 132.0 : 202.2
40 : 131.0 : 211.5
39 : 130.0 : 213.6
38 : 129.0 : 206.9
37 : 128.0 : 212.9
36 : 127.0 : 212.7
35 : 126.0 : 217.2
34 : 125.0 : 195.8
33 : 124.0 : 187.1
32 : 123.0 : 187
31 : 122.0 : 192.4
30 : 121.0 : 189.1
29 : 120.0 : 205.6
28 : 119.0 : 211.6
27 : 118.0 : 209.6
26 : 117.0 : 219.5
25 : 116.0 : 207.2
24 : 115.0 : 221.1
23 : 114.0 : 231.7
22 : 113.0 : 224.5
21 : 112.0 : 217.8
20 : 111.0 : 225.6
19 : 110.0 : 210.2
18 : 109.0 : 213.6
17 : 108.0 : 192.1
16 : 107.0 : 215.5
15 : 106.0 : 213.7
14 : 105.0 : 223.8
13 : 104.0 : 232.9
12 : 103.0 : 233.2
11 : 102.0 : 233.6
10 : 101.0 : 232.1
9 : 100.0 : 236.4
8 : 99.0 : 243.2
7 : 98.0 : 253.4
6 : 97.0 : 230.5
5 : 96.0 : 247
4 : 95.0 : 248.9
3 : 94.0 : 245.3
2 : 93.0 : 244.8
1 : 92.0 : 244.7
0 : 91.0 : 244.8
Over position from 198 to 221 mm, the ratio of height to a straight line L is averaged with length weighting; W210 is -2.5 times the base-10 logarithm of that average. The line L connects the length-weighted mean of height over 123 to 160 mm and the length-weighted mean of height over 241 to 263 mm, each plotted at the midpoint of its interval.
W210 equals -0.15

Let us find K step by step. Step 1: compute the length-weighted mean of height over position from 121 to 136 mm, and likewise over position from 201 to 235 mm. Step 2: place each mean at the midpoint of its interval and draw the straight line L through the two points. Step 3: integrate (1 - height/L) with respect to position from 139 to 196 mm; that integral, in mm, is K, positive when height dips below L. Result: 6.97 mm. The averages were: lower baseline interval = 201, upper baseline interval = 190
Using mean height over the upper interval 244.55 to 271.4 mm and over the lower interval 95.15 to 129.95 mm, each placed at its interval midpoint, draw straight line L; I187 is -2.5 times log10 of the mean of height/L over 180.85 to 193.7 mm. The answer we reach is 0.42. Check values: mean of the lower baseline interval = 218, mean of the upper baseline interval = 154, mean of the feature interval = 125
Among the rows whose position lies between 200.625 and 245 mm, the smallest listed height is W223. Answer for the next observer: 141.4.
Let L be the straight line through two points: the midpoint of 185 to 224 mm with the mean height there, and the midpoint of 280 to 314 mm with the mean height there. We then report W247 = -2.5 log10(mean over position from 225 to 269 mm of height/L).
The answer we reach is 0.03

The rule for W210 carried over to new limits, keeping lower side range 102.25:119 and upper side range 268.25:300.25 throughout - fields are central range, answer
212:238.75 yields -0.04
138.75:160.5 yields -0.07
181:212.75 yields 0.09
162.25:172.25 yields 0.20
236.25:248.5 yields 0.07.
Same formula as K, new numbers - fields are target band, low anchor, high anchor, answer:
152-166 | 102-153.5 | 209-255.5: -0.3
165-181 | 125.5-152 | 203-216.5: 4.5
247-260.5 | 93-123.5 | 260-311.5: 0.9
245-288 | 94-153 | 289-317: 1.1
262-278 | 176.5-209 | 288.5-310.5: -0.9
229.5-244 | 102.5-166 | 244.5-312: 0.4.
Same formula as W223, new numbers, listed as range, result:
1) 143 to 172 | 141.9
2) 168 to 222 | 104.9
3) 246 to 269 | 140.9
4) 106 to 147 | 187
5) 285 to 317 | 128.5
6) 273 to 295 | 137.3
